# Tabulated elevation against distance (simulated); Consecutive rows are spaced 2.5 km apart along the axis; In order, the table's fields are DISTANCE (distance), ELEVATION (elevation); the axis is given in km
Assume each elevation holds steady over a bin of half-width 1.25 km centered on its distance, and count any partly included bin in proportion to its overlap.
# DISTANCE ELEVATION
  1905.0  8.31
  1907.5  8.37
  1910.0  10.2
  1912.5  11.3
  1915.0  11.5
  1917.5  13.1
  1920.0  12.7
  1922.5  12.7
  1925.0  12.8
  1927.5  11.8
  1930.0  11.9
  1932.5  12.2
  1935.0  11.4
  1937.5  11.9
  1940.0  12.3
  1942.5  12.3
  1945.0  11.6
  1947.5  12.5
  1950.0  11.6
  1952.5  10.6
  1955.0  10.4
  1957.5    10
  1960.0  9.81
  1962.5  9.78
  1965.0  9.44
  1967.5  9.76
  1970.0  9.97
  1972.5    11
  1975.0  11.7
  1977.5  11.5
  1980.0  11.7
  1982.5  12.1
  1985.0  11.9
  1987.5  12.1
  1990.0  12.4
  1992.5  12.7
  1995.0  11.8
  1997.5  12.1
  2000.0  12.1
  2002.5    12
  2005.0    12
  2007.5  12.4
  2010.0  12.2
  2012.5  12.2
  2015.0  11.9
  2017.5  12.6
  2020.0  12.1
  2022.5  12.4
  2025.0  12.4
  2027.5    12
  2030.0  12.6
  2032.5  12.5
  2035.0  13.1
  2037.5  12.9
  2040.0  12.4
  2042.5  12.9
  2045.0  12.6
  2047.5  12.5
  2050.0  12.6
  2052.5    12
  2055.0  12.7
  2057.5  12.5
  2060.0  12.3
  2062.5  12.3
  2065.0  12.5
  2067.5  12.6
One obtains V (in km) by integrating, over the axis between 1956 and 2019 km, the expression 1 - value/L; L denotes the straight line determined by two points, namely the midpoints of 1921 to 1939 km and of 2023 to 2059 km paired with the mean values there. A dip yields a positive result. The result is 4.4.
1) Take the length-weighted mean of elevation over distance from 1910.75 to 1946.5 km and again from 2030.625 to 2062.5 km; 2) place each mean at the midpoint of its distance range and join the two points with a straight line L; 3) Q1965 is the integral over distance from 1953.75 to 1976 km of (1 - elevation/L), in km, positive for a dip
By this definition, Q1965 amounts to 3.7 km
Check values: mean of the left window 12.1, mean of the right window 12.6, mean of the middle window 10.2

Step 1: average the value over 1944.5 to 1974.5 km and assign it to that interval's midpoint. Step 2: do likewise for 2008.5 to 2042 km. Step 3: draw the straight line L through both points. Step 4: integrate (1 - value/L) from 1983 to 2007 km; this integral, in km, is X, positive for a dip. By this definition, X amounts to -1.2 km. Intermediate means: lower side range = 10.5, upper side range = 12.4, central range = 12.1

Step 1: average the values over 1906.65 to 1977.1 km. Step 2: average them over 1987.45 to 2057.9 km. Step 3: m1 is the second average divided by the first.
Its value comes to 1.1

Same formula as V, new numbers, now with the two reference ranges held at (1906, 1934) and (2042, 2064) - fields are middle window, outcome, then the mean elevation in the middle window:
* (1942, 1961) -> 1.2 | 11.1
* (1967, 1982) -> 1.2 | 11.1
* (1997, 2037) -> -0.2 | 12.3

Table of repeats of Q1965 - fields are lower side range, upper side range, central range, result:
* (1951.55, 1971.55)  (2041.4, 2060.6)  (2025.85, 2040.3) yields -0.7 km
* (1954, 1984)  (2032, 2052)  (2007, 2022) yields -0.4 km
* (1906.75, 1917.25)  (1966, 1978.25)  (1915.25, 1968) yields -3.8 km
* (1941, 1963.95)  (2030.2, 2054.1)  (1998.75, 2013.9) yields -0.2 km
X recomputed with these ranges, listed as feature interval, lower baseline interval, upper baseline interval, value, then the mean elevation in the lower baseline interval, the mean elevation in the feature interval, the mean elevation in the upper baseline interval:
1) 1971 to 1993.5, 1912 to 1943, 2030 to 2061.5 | 0.9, 12.2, 11.9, 12.6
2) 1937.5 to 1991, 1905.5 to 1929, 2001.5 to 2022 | 3.0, 11.5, 11.2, 12.2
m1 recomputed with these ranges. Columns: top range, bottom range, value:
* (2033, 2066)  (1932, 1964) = 1.12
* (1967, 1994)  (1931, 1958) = 1.00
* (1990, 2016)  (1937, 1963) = 1.09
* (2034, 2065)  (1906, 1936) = 1.08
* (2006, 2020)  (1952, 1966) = 1.23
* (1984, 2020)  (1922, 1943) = 1.00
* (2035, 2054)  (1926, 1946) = 1.05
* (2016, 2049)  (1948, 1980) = 1.19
